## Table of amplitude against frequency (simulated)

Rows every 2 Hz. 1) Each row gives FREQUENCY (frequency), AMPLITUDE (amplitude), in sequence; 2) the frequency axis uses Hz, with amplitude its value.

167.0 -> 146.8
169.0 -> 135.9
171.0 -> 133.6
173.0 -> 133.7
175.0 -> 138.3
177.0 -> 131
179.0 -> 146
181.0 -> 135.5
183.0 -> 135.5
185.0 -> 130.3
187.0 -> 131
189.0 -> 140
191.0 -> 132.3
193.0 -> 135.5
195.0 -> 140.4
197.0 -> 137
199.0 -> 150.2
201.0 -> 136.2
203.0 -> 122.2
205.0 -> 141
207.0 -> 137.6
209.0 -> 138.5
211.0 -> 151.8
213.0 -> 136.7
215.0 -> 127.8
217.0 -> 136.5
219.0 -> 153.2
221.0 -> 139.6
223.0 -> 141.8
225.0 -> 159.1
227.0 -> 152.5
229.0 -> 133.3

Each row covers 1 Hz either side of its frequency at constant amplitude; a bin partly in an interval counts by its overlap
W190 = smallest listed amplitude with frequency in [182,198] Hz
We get 130.3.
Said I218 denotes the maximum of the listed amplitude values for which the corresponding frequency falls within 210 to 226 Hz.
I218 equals 159.1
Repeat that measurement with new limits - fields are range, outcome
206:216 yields 151.8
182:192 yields 140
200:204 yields 136.2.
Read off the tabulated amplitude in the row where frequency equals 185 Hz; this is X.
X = 130.3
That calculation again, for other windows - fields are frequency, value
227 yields 152.5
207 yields 137.6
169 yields 135.9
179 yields 146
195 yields 140.4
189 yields 140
